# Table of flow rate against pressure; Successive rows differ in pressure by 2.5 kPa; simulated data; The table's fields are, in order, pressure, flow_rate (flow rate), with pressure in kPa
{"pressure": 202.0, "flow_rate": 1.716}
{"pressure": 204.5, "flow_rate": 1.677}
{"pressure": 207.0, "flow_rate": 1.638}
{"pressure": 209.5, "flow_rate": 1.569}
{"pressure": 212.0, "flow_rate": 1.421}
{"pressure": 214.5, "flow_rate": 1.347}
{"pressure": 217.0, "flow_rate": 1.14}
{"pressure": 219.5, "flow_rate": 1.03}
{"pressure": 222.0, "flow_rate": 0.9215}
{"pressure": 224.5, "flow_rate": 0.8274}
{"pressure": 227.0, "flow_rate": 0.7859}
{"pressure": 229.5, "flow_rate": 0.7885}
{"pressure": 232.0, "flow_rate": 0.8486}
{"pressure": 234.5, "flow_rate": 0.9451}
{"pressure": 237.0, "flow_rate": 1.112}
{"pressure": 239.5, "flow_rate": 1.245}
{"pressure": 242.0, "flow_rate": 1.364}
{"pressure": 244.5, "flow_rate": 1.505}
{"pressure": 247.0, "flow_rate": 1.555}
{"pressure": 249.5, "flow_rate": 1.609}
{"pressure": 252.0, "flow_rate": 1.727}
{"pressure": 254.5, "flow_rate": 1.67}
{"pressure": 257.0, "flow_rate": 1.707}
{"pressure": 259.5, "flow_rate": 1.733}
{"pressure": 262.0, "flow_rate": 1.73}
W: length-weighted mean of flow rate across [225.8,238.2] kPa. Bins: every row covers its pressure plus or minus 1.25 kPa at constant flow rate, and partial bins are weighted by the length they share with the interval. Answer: 0.896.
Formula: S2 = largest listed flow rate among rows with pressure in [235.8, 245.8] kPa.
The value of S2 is 1.505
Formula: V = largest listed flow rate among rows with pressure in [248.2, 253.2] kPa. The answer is 1.727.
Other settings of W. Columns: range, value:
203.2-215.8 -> 1.53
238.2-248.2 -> 1.42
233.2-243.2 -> 1.16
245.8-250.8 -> 1.58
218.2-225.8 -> 0.927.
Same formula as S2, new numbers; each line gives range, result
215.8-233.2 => 1.14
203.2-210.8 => 1.677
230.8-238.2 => 1.112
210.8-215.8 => 1.421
